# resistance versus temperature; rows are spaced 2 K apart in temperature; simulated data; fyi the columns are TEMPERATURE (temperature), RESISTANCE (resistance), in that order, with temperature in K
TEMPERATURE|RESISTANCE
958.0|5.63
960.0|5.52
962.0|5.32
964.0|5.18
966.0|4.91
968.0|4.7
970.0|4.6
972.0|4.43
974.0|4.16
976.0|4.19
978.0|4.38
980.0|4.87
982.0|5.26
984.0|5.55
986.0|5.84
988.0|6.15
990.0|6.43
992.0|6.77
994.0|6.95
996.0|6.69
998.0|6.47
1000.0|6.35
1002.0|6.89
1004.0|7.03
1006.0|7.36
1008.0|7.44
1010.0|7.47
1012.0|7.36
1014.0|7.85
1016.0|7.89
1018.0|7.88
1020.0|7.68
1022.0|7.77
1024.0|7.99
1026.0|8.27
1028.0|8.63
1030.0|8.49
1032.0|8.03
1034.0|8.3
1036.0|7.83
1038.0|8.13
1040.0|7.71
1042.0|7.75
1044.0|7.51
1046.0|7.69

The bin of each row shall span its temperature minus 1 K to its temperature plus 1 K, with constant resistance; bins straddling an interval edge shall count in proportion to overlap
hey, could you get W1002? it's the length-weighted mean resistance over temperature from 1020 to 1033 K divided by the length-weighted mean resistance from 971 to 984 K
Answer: 1.76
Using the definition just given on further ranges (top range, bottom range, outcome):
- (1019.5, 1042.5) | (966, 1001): 1.47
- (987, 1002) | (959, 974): 1.34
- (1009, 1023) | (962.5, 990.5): 1.53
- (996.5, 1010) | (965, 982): 1.52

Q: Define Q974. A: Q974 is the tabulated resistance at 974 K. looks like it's 4.16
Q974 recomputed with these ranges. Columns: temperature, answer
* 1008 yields 7.44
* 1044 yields 7.51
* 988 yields 6.15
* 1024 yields 7.99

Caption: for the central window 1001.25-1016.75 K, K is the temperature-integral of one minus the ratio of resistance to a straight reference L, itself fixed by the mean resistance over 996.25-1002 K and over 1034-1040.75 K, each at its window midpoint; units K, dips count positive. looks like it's -1.15 K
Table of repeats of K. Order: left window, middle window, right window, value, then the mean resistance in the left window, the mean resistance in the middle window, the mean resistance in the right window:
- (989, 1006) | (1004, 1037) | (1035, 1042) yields -2.2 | 6.74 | 7.86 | 7.87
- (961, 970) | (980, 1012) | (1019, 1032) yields 0.2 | 4.98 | 6.55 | 8.13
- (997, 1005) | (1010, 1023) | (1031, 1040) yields -0.8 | 6.69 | 7.72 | 8.03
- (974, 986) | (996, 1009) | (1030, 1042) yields -1.6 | 4.88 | 6.91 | 8.02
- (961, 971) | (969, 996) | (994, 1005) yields 2.1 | 4.94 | 5.4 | 6.71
